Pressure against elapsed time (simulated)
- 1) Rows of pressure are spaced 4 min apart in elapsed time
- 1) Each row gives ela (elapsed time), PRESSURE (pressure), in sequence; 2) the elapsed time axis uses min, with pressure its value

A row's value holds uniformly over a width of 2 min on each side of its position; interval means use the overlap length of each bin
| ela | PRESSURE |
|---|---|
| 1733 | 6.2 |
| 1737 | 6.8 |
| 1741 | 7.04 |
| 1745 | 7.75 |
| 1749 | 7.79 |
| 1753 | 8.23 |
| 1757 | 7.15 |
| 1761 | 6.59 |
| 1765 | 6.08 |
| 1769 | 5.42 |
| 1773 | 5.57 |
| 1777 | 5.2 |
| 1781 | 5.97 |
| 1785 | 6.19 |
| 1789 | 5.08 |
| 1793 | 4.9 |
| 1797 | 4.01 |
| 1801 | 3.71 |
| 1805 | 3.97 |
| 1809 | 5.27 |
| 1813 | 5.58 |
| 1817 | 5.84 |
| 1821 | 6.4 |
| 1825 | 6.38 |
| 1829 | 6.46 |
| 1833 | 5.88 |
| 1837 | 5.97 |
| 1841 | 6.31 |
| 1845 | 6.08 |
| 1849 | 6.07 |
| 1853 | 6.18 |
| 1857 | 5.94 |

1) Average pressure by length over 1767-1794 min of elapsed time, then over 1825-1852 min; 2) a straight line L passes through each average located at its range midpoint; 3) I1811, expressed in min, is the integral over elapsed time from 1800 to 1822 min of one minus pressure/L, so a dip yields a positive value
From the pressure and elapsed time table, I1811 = 2.7 min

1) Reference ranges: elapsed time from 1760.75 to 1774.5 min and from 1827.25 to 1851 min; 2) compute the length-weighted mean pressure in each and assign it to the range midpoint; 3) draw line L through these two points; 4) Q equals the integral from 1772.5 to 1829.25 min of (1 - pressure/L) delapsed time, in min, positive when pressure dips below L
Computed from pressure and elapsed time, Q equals 6.1 min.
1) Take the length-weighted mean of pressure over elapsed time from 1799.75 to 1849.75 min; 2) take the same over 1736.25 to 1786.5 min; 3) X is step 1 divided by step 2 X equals 0.9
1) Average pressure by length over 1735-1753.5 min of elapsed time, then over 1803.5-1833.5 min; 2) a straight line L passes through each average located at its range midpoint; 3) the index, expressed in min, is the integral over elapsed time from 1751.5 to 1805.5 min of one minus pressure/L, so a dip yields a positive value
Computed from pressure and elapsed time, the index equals 9.0 min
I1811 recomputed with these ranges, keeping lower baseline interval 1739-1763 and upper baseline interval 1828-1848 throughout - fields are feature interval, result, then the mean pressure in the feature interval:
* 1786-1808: 7.4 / 4.46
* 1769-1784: 3.1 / 5.6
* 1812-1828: 0.7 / 6.1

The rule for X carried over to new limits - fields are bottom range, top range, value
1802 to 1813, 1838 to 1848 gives 1.31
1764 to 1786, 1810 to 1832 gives 1.07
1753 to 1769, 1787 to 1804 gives 0.66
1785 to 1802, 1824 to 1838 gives 1.32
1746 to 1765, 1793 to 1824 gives 0.69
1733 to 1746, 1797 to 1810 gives 0.60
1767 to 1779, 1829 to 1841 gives 1.13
